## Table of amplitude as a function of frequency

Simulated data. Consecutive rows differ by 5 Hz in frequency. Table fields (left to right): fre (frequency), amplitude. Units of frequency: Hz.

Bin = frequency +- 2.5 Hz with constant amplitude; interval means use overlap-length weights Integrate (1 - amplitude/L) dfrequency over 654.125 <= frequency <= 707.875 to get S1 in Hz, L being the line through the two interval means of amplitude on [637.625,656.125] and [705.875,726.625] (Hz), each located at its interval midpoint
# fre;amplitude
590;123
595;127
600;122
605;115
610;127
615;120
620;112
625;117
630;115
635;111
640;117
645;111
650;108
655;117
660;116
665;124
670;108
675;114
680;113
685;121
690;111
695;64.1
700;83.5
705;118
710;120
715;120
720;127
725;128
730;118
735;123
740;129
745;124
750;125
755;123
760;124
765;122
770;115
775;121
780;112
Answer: 4.5 Hz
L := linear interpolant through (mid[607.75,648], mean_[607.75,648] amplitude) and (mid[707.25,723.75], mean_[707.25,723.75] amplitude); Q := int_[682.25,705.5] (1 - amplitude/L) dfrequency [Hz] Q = 4.4 Hz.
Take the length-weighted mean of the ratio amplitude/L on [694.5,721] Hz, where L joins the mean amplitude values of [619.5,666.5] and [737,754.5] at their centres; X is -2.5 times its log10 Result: 0.14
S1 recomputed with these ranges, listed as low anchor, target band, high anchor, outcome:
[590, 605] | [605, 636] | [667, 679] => 0.58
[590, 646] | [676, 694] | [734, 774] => 1.47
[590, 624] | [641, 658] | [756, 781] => 1.09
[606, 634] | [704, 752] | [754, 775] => -1.32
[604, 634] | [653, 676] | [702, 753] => 0.73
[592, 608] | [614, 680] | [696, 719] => 0.77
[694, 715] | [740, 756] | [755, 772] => -1.26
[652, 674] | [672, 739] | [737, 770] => 3.91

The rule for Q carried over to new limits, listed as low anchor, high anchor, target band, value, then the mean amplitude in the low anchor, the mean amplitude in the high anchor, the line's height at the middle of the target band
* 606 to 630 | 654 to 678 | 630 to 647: 0.6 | 118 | 116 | 117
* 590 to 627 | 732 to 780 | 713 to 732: -0.3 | 120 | 122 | 122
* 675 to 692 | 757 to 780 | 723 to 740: -0.9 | 115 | 120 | 118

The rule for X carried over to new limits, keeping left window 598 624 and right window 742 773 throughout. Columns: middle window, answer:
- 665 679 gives 0.06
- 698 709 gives 0.16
